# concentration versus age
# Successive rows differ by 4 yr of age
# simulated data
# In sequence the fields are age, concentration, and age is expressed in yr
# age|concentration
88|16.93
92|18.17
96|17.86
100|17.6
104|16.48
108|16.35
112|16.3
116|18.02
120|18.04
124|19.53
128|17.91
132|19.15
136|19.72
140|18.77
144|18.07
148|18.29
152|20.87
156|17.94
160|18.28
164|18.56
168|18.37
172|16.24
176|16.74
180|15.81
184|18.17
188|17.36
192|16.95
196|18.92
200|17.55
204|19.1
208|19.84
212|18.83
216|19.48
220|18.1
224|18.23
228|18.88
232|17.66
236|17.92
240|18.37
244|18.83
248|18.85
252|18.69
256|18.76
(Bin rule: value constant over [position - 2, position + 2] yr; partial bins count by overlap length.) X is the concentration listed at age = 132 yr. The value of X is 19.15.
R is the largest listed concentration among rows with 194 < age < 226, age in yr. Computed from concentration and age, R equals 19.84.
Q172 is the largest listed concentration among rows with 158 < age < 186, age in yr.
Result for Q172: 18.56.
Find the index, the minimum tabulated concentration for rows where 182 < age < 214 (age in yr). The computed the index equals 16.95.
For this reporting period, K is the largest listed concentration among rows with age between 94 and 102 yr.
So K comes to 17.86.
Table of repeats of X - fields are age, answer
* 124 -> 19.53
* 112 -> 16.3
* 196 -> 18.92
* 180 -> 15.81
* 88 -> 16.93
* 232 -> 17.66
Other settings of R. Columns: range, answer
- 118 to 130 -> 19.53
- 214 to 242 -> 19.48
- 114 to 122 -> 18.04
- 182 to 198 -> 18.92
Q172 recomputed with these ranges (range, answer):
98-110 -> 17.6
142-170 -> 20.87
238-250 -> 18.85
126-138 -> 19.72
